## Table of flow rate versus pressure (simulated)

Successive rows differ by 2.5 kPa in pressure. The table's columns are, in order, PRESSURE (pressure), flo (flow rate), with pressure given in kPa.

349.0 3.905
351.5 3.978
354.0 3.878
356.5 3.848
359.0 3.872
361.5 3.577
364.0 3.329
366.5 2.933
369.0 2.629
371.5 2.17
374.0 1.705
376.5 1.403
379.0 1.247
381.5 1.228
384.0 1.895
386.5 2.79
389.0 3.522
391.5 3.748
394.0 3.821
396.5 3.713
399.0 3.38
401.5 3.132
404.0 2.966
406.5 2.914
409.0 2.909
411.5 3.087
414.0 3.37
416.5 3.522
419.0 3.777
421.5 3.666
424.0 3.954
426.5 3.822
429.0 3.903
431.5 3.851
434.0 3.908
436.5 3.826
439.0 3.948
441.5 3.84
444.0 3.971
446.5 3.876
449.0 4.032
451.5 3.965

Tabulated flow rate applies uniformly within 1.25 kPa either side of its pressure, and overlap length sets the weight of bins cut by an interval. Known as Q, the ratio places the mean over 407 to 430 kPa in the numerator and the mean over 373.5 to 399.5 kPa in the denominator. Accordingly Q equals 1.36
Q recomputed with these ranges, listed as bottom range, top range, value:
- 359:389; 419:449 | 1.62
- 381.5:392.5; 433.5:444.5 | 1.40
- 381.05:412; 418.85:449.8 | 1.27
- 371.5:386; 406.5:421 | 2.04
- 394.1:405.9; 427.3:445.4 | 1.17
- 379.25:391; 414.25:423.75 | 1.55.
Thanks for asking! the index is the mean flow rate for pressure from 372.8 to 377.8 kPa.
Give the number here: 1.55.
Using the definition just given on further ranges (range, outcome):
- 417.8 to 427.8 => 3.81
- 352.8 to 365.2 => 3.7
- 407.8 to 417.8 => 3.23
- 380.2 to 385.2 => 1.56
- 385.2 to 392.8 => 3.35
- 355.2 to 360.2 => 3.86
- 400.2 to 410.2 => 2.98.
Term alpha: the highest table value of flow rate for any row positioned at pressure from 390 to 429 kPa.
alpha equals 3.954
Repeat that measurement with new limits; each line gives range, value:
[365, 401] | 3.821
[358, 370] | 3.872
